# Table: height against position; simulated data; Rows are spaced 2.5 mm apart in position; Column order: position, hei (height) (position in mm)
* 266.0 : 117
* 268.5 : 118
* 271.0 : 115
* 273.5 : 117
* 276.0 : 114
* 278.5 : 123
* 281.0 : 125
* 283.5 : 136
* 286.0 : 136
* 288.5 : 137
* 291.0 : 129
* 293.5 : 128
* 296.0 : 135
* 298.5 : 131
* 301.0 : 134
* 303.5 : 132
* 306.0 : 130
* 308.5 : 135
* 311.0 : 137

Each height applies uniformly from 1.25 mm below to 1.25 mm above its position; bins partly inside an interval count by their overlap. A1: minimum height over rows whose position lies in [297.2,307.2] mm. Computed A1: 130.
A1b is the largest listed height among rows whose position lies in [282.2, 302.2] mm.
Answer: 137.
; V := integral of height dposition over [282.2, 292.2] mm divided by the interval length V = 134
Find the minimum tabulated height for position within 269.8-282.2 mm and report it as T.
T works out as 114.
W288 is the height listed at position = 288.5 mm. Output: 137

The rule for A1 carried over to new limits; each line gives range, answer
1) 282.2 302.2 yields 128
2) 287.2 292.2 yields 129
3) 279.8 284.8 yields 125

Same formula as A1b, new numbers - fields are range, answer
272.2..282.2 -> 125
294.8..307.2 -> 135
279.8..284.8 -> 136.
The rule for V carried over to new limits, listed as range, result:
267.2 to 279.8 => 117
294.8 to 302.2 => 133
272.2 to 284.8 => 123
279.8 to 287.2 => 132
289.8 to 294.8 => 129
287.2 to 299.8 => 132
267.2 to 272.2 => 117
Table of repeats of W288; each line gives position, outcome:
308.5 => 135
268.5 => 118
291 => 129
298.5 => 131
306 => 130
